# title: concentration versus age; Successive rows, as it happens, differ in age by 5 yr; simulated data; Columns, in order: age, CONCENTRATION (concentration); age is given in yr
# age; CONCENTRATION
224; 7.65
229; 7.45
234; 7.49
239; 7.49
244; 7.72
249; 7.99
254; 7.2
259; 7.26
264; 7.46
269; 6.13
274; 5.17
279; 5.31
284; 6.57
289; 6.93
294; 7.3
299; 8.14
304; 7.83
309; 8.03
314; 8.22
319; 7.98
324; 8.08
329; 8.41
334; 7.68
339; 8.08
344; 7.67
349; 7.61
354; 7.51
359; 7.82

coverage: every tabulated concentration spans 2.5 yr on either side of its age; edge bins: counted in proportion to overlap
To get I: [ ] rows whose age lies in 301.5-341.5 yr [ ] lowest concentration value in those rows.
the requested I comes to 7.68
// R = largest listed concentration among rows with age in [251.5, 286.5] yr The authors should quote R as 7.46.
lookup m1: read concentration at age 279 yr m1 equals 5.31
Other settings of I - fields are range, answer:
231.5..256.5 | 7.2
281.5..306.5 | 6.57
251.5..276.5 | 5.17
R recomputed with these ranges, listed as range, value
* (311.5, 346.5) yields 8.41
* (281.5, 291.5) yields 6.93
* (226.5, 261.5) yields 7.99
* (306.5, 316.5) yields 8.22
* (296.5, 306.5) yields 8.14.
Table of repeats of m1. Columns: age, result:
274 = 5.17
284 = 6.57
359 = 7.82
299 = 8.14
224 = 7.65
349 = 7.61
